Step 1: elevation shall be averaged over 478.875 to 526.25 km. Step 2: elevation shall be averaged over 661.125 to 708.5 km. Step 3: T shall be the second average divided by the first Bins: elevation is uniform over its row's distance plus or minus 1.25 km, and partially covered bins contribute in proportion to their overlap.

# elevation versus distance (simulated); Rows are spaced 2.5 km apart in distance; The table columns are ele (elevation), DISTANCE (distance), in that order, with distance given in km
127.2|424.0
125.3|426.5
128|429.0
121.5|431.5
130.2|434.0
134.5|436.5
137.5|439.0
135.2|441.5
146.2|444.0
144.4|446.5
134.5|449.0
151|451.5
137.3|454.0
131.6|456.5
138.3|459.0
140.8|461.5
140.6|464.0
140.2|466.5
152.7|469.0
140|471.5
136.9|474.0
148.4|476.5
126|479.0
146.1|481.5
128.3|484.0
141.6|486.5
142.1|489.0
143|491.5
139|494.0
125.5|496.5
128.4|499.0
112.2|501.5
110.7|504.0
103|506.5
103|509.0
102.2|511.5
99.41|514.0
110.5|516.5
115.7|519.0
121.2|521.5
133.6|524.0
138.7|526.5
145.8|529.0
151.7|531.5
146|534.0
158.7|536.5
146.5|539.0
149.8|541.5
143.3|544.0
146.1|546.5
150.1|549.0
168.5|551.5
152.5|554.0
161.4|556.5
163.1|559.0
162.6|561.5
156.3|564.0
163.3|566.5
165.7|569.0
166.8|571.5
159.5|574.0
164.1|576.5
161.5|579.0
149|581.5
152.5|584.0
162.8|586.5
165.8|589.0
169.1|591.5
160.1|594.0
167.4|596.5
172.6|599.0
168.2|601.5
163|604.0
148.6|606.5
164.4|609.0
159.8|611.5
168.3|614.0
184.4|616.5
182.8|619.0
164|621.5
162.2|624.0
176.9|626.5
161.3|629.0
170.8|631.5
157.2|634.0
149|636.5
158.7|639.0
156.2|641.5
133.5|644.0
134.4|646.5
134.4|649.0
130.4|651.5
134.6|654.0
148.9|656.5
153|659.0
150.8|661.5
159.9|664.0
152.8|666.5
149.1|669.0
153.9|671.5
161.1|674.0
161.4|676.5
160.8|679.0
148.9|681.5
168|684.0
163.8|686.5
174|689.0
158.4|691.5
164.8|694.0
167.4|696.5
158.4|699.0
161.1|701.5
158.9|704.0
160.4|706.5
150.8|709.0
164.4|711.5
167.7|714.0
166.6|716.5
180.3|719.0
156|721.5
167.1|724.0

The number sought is 1.30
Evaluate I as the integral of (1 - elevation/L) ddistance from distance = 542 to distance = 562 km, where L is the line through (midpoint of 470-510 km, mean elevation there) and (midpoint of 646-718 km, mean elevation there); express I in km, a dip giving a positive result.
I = -2.5 km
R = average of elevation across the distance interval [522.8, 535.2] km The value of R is 143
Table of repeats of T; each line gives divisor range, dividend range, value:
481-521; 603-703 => 1.30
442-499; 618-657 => 1.10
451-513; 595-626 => 1.27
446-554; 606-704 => 1.17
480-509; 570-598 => 1.26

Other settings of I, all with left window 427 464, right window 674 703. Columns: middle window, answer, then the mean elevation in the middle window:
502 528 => 5.39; 114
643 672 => 2.66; 144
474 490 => 0.20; 139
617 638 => -1.39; 166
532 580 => -2.85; 157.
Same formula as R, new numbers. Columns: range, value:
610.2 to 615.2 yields 164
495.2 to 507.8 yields 116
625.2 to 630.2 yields 169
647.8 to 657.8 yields 137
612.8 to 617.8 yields 176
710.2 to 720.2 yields 170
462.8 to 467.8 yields 141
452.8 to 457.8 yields 134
